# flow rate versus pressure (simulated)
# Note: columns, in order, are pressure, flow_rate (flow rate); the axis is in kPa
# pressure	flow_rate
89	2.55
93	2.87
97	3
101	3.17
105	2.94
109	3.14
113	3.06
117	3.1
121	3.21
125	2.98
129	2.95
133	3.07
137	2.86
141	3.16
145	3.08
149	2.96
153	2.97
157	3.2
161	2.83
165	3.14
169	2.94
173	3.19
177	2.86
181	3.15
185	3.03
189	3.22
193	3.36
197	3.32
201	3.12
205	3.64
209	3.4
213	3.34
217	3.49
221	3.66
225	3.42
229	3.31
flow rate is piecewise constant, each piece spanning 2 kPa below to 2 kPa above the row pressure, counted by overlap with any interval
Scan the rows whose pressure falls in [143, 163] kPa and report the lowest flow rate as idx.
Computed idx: 2.83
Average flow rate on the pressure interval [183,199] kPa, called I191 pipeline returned 3.23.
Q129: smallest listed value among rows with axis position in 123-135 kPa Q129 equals 2.95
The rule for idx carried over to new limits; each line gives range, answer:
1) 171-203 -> 2.86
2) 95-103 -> 3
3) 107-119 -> 3.06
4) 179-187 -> 3.03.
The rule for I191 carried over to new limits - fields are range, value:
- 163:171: 3.04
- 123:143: 3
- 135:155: 3.01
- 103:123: 3.09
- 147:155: 2.96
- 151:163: 3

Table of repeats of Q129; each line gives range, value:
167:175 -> 2.94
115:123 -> 3.1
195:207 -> 3.12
